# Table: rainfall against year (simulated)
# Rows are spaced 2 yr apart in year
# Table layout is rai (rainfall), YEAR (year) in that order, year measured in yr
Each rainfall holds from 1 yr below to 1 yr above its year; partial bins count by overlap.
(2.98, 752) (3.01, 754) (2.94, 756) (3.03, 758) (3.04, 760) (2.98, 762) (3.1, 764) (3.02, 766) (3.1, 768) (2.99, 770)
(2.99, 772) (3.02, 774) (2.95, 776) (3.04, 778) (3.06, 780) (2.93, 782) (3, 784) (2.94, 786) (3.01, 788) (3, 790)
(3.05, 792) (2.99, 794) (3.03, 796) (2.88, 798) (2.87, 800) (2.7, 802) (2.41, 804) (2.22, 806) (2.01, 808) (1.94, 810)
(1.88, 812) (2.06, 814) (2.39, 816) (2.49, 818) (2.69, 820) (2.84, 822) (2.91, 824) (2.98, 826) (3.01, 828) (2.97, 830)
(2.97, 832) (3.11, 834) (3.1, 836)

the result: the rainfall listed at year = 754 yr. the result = 3.01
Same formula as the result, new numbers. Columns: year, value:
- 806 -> 2.22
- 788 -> 3.01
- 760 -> 3.04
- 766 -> 3.02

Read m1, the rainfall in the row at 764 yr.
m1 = 3.1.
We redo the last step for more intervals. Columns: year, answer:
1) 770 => 2.99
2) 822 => 2.84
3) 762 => 2.98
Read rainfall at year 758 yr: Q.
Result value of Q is 3.03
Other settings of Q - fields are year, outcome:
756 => 2.94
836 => 3.1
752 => 2.98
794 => 2.99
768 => 3.1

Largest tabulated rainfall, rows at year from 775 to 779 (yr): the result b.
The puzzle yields 3.04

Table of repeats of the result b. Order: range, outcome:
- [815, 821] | 2.69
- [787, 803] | 3.05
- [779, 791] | 3.06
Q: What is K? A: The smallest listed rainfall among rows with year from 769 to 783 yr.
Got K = 2.93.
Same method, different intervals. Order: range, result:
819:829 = 2.69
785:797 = 2.94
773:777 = 2.95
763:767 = 3.02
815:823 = 2.39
